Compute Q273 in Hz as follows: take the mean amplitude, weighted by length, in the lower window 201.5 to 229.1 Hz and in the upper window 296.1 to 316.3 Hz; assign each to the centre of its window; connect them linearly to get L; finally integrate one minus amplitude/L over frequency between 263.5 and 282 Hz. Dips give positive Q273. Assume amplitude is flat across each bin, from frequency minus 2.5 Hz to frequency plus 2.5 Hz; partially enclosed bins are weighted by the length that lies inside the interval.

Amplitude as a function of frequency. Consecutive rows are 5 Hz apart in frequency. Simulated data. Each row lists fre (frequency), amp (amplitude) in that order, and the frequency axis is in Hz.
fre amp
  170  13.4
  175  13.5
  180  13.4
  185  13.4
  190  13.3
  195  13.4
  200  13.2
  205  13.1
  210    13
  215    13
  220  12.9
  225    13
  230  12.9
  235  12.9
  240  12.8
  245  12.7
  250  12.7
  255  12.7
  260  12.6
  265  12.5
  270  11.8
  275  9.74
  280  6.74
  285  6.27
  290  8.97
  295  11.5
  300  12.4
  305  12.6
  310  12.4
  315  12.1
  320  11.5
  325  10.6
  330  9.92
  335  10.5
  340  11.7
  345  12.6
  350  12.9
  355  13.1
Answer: 3.6 Hz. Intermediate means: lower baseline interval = 13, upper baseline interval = 12.3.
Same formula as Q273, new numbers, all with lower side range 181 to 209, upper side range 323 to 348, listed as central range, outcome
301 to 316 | -1.1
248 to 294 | 6.4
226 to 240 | -0.2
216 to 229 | -0.1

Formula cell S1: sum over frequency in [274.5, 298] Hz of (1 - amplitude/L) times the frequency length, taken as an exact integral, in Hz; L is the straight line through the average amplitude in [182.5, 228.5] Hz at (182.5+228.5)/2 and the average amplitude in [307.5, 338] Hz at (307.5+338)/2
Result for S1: 6.3 Hz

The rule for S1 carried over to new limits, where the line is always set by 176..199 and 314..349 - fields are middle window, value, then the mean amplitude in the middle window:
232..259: -0.46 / 12.8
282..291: 3.46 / 7.35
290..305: 0.29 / 11.6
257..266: -0.19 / 12.6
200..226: -0.03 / 13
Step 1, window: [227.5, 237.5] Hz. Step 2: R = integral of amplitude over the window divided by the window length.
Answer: 12.9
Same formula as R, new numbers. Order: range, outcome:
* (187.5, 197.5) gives 13.3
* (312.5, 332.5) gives 11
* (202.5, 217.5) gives 13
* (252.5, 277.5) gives 11.9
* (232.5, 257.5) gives 12.8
